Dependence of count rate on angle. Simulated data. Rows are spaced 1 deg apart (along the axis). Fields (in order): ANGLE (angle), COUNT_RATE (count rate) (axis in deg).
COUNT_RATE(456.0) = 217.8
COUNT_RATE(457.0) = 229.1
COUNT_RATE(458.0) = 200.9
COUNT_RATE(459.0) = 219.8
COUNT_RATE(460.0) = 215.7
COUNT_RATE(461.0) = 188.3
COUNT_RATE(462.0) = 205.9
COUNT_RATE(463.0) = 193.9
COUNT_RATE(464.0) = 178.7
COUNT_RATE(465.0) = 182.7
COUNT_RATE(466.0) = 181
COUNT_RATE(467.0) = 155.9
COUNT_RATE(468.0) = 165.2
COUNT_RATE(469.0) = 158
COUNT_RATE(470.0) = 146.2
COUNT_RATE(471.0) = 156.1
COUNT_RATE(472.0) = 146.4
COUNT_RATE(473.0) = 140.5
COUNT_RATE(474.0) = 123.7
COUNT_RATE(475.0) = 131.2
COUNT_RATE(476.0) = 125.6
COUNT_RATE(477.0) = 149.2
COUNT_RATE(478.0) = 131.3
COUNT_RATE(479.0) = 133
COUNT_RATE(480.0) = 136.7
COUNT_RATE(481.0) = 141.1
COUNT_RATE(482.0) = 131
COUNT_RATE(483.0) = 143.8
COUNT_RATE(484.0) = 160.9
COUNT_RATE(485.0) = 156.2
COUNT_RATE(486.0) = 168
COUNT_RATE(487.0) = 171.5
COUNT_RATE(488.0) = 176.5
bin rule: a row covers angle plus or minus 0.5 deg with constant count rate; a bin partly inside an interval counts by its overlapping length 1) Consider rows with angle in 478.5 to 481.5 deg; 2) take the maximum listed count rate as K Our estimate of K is 141.1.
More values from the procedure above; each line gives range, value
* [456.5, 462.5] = 229.1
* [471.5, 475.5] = 146.4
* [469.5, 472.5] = 156.1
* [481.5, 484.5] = 160.9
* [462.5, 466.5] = 193.9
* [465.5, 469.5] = 181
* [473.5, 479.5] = 149.2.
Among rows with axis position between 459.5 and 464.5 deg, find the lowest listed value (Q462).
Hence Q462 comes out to 178.7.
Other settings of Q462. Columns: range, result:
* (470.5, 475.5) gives 123.7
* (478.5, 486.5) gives 131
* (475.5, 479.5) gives 125.6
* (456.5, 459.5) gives 200.9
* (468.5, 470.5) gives 146.2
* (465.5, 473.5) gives 140.5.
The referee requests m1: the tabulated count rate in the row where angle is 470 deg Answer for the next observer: 146.2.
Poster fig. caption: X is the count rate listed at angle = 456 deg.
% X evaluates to 217.8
